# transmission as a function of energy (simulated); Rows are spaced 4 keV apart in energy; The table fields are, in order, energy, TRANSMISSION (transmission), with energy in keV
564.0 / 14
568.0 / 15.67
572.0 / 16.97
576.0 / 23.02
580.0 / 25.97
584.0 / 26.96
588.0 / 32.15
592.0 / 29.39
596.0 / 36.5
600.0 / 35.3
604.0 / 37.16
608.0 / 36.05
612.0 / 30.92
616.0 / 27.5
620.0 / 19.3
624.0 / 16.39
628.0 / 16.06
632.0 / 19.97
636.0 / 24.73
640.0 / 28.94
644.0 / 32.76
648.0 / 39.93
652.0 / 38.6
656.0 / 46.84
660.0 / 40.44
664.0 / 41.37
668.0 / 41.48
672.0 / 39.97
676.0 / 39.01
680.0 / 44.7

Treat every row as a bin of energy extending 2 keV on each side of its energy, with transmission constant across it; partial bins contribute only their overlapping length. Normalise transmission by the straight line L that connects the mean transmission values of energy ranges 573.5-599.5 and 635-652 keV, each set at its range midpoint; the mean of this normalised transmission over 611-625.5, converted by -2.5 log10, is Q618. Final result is 0.32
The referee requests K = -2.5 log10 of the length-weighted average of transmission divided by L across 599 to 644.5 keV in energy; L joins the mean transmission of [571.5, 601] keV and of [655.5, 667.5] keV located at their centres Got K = 0.278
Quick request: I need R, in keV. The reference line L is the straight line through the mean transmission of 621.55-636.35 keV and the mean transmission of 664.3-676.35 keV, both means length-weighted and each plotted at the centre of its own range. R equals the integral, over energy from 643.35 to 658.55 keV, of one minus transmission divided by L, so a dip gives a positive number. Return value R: -5.0 keV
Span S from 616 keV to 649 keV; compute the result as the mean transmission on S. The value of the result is 24.5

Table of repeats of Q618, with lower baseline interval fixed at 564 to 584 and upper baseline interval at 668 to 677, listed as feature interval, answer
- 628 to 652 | 0.170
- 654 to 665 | -0.152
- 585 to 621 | -0.223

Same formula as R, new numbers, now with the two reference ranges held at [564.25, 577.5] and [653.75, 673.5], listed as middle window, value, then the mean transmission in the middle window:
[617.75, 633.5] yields 6.89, 18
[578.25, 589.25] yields -3.61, 28.2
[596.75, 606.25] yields -3.88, 36.3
